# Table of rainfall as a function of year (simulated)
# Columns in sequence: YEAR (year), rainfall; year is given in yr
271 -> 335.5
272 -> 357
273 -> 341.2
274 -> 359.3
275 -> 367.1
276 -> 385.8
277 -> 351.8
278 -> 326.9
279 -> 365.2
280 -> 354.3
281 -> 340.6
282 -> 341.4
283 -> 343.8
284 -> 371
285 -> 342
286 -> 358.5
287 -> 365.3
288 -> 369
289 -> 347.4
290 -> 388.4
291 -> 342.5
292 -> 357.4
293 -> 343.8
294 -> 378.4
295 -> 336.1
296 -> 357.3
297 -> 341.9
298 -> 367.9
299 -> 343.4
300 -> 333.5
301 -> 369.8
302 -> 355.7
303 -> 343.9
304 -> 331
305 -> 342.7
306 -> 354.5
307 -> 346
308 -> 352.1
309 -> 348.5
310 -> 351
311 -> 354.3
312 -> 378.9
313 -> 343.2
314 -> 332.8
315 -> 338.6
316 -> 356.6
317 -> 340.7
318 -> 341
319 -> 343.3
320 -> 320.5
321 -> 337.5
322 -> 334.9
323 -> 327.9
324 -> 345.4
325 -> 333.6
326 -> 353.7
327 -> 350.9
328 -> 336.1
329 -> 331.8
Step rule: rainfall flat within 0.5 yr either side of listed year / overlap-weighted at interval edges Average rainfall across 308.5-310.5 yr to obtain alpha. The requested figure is 350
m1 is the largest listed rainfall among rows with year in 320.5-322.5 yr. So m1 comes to 337.5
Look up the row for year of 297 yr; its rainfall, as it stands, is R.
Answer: 341.9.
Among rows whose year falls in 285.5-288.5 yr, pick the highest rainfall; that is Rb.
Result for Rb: 369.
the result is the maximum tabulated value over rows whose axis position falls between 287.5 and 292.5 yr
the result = 388.4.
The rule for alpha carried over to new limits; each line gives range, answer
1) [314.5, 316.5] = 348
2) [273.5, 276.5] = 371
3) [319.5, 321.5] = 329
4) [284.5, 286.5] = 350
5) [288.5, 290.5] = 368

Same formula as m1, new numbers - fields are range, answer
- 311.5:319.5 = 378.9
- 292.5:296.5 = 378.4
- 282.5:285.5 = 371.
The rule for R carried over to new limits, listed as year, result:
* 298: 367.9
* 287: 365.3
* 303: 343.9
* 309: 348.5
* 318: 341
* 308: 352.1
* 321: 337.5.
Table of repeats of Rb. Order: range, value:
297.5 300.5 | 367.9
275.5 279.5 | 385.8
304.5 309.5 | 354.5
